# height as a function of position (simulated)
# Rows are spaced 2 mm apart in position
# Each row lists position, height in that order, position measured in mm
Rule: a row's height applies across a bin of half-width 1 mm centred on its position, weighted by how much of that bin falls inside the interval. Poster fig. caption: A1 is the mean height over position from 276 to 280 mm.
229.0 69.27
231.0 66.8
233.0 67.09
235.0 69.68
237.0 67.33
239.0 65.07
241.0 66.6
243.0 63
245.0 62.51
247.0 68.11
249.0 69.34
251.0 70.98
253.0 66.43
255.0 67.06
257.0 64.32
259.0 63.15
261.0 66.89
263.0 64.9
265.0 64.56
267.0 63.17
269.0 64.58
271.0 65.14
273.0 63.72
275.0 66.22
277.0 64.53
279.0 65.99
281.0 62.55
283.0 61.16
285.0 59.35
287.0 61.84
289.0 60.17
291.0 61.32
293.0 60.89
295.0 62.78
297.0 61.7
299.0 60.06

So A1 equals 65.3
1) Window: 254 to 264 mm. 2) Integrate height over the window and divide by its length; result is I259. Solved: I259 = 65.3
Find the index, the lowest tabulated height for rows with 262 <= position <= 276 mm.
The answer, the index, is 63.17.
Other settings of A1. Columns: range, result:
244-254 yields 67.5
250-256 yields 68.2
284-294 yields 60.7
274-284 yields 64.1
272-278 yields 64.8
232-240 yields 67.3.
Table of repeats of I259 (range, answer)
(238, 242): 65.8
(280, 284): 61.9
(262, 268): 64.2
